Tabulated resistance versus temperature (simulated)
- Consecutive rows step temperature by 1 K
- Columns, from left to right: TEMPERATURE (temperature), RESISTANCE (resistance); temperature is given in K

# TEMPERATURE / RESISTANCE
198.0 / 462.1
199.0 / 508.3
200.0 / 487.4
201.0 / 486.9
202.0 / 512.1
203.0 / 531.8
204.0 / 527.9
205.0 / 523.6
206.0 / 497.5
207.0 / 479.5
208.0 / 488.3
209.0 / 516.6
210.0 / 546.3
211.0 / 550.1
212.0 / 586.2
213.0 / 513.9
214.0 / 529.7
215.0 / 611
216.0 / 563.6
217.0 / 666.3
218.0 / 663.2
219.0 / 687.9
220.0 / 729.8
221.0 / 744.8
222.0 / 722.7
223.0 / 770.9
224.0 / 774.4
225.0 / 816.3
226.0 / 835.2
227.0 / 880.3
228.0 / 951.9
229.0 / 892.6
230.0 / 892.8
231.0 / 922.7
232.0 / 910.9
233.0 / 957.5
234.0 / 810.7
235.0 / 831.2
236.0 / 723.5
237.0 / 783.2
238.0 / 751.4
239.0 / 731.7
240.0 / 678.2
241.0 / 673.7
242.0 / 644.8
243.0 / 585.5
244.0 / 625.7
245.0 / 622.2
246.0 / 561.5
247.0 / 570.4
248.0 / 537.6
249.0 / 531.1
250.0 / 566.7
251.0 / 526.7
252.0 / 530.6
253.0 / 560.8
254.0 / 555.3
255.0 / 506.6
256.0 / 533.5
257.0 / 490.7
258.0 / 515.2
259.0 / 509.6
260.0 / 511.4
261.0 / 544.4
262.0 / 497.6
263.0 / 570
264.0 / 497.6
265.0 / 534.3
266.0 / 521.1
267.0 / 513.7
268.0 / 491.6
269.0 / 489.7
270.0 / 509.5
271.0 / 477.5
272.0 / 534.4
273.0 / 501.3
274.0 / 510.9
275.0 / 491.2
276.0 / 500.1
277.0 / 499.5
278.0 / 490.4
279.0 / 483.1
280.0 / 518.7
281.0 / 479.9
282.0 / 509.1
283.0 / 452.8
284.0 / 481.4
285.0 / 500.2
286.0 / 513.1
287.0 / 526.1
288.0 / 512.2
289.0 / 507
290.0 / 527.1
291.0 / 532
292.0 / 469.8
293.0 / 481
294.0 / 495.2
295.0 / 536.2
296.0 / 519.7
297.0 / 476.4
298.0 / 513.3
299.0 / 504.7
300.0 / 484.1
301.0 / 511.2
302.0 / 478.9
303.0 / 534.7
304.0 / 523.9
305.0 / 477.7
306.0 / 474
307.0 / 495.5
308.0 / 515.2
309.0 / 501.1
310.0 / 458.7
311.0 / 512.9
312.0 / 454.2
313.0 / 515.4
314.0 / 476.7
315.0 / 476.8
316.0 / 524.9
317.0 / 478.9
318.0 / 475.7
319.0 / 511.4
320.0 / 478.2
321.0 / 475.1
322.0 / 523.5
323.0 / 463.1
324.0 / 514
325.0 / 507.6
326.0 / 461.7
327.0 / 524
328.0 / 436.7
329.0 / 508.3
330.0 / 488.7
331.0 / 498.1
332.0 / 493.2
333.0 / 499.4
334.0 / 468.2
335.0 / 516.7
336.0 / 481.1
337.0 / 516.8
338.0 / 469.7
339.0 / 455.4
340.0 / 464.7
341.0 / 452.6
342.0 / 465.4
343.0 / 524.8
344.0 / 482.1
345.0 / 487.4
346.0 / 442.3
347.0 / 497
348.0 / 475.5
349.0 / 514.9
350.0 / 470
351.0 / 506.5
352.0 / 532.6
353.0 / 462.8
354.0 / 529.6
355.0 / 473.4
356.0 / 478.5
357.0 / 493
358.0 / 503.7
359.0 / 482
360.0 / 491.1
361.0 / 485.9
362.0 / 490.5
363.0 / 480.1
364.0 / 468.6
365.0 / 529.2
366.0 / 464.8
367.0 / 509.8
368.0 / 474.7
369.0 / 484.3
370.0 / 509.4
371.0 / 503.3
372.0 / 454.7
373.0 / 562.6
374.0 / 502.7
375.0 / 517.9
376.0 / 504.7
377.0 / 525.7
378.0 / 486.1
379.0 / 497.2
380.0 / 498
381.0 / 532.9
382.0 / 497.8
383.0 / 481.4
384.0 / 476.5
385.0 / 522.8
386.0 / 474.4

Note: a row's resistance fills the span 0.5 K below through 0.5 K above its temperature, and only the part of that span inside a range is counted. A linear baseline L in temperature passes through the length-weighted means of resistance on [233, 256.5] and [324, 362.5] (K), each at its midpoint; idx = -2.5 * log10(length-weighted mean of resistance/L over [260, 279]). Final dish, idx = 0.18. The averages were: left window 635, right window 488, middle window 509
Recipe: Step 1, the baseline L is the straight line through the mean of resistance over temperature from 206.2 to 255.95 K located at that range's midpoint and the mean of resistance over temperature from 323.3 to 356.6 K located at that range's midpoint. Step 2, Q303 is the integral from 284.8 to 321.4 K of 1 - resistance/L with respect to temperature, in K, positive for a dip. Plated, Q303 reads 3.4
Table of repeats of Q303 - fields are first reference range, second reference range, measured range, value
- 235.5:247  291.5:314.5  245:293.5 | 6.01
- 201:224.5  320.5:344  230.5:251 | -4.53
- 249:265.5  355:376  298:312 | 0.45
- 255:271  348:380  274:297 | 0.41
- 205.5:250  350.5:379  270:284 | 2.79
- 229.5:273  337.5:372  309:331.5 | 1.63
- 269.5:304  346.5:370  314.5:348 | 0.61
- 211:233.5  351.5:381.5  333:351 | 1.93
